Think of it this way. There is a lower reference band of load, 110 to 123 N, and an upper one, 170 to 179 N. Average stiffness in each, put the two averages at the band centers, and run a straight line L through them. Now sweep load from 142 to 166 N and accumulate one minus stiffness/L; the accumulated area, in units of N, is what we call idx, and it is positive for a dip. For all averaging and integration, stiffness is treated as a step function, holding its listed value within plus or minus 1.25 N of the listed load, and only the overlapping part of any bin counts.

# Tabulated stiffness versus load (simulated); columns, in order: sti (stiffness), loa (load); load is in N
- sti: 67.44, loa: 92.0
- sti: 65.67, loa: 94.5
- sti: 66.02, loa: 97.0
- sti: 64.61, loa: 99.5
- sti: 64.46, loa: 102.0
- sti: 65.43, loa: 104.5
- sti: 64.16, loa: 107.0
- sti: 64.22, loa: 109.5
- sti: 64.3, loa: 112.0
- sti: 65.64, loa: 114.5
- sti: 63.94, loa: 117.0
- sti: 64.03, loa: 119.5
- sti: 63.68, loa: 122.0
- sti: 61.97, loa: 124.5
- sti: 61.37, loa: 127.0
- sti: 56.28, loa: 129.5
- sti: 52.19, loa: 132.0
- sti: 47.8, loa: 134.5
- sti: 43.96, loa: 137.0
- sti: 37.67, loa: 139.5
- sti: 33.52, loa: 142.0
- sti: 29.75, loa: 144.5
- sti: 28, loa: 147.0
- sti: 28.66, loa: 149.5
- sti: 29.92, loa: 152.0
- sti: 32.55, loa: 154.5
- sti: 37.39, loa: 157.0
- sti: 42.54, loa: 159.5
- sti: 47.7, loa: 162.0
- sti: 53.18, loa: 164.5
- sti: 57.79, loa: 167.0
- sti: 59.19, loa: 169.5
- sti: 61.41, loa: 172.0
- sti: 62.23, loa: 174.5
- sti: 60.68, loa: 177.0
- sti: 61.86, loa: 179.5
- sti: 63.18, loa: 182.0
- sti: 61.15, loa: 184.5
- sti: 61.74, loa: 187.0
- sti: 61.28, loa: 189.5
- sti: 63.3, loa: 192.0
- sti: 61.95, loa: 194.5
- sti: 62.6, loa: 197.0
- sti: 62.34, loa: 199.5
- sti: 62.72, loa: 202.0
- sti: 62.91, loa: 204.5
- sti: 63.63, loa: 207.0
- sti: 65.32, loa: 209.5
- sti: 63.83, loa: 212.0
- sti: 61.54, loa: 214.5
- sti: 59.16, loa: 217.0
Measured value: 9.9 N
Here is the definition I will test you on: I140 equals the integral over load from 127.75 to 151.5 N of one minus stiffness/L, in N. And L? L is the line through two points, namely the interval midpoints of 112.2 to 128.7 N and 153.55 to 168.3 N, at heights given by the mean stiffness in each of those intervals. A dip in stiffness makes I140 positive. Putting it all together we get 6.7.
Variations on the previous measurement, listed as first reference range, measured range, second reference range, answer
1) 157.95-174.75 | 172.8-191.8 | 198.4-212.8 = -1.3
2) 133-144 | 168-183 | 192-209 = -2.1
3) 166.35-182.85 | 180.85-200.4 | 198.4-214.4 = 0.0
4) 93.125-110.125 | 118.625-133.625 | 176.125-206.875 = 1.1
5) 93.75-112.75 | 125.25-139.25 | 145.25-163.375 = -1.0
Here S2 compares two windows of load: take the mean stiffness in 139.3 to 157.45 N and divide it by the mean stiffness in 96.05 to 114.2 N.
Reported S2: 0.5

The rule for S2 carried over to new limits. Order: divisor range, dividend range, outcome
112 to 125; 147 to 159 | 0.51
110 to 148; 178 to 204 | 1.20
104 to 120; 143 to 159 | 0.49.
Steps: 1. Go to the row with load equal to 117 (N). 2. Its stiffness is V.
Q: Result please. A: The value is 63.94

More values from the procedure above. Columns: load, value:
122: 63.68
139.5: 37.67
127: 61.37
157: 37.39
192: 63.3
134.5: 47.8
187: 61.74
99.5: 64.61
